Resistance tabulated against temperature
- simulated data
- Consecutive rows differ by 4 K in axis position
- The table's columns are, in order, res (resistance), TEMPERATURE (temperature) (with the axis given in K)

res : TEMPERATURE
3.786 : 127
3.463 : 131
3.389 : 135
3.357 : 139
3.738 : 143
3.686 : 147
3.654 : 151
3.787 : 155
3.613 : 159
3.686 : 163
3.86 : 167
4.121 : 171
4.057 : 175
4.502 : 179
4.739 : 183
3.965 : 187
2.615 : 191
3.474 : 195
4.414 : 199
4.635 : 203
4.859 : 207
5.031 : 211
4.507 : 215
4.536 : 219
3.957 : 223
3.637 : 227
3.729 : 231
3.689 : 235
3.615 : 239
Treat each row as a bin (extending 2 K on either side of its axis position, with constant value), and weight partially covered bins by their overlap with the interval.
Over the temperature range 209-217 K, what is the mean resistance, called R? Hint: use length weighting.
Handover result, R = 4.77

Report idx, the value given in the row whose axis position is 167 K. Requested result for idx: 3.86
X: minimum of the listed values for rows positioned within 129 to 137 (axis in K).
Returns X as 3.389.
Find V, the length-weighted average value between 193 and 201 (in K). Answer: 3.94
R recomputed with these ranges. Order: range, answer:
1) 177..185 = 4.62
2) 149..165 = 3.68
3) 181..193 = 3.77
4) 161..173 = 3.89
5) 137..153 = 3.61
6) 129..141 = 3.4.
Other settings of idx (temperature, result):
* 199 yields 4.414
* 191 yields 2.615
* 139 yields 3.357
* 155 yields 3.787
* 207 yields 4.859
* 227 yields 3.637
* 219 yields 4.536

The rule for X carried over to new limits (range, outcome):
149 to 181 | 3.613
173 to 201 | 2.615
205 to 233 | 3.637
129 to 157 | 3.357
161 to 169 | 3.686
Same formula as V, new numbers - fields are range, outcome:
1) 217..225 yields 4.25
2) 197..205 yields 4.52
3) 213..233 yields 4.07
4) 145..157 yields 3.71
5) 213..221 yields 4.52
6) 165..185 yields 4.26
